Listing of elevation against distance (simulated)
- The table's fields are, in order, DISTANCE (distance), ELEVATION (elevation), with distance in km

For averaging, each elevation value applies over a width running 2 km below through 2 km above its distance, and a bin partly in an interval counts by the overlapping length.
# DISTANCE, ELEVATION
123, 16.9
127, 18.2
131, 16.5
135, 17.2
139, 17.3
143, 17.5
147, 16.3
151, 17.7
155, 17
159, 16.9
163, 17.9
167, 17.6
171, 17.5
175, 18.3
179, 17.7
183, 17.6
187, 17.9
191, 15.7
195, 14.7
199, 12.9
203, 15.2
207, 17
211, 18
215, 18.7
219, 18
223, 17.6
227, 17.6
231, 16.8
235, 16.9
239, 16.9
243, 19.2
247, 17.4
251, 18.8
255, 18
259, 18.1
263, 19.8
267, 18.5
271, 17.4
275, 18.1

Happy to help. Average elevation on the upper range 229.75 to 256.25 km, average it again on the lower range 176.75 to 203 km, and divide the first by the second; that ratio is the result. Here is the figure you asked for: 1.11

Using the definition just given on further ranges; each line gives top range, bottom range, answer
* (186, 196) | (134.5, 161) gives 0.94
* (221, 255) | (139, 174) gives 1.02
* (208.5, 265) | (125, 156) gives 1.04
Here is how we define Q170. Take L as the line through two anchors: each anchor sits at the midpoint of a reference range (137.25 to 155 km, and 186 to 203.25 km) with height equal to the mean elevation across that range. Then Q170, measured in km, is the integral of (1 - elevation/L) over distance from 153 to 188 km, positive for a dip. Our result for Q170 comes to -3.17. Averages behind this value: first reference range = 17.2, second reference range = 15.1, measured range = 17.6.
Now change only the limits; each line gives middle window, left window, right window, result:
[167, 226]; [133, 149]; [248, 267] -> 2.8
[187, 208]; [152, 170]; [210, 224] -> 3.0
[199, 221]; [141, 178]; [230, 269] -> 1.0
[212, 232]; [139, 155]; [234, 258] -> -0.1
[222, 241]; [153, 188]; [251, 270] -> 1.2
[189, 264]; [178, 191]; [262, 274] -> 3.1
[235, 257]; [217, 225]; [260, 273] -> 0.3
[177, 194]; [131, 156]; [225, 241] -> 0.0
